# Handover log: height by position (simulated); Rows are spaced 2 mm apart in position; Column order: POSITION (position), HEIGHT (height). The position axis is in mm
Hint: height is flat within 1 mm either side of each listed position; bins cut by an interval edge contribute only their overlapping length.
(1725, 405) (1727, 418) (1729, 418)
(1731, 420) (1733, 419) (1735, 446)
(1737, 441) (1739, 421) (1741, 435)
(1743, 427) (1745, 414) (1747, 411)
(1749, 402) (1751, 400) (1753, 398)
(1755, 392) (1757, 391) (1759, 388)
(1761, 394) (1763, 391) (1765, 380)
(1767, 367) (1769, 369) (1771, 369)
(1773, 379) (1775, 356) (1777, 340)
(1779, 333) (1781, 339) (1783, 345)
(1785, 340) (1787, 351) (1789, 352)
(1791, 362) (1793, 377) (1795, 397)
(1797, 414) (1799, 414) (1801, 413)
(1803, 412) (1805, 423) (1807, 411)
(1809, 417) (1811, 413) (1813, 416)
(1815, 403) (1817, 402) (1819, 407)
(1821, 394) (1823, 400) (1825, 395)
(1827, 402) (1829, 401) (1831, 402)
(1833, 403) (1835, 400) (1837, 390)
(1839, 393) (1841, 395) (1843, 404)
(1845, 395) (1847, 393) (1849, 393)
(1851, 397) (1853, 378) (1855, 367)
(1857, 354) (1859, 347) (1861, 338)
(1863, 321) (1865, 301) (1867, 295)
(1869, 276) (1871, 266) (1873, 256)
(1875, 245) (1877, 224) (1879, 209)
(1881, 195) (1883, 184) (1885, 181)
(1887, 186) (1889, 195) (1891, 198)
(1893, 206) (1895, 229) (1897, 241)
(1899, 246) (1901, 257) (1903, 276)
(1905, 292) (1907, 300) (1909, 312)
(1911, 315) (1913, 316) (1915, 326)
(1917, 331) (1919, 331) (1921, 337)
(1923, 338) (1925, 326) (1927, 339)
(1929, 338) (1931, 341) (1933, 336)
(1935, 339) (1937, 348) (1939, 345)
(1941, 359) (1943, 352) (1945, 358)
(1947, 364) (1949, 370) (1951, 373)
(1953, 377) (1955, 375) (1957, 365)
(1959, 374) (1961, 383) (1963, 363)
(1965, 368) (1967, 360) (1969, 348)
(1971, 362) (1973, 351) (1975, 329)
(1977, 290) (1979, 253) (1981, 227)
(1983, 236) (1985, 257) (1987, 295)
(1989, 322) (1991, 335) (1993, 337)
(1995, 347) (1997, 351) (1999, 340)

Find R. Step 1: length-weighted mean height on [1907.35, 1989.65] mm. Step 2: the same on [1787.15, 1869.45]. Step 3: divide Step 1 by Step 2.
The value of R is 0.87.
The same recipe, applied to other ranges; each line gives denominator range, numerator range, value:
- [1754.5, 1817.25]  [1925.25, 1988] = 0.88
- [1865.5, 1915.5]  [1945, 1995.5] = 1.35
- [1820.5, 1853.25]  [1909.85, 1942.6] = 0.85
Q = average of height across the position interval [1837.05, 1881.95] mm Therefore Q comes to 326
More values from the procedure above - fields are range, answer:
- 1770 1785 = 351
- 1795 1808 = 413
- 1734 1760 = 413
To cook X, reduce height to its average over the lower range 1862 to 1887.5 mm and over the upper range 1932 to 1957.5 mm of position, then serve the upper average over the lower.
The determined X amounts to 1.48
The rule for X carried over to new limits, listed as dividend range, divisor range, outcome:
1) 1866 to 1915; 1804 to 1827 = 0.61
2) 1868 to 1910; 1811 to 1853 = 0.59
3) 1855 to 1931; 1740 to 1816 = 0.72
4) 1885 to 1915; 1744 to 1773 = 0.65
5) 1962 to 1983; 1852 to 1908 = 1.22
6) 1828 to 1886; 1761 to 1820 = 0.86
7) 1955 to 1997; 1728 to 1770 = 0.81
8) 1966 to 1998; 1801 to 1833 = 0.77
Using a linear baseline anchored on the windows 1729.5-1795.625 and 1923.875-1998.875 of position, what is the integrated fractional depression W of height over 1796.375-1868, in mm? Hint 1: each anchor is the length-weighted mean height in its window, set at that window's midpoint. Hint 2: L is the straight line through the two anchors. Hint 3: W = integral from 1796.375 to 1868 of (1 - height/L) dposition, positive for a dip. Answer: -3.7 mm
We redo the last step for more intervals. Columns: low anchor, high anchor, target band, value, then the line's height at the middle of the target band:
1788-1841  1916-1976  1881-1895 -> 6.7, 374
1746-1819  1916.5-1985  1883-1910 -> 8.9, 354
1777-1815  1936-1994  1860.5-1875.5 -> 3.2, 364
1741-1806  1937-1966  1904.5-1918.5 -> 2.1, 370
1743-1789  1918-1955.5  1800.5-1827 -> -2.8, 368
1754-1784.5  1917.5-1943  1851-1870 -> 1.0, 352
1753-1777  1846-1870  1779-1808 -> -0.9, 369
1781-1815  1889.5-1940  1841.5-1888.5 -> 5.7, 339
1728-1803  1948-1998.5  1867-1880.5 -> 4.2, 361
